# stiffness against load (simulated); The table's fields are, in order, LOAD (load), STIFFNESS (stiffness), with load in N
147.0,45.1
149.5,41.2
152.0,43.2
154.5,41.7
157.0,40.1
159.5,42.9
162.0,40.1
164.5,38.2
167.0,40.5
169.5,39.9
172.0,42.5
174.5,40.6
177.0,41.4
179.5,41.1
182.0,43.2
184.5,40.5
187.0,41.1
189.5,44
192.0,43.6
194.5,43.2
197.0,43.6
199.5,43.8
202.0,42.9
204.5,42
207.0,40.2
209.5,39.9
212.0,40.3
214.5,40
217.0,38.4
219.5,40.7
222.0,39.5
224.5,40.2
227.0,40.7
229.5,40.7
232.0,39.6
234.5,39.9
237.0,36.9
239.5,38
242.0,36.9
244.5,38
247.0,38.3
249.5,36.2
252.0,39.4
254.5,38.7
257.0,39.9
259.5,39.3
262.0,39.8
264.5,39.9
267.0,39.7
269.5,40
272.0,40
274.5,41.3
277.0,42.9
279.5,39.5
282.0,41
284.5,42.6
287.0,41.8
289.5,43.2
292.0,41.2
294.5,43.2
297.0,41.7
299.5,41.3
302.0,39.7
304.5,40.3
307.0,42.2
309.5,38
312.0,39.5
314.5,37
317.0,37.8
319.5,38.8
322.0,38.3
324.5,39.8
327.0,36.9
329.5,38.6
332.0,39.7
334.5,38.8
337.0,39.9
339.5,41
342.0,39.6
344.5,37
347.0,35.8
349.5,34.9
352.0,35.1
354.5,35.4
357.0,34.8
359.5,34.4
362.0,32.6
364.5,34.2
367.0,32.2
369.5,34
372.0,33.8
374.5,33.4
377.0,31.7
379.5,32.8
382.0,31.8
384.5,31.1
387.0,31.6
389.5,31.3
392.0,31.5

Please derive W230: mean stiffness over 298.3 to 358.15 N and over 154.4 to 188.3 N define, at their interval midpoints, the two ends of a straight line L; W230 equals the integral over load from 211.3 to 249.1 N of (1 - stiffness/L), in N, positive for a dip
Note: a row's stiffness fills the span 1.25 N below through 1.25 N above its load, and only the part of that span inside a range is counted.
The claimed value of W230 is 0.8 N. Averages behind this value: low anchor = 41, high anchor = 38.3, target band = 39.1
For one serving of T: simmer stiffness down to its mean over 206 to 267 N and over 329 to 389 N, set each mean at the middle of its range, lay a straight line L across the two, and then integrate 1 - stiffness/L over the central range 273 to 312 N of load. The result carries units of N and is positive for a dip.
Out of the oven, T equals -4.1 N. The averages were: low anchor 39.2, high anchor 35.1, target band 41.3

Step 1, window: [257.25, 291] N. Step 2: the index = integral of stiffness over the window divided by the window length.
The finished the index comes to 40.8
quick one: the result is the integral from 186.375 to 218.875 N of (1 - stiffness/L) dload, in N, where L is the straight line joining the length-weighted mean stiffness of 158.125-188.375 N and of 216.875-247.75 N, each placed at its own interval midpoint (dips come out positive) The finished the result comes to -1.37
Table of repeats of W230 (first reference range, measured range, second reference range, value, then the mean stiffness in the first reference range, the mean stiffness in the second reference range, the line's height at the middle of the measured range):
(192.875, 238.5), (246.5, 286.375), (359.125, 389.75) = -1.94 N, 40.7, 32.7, 38.1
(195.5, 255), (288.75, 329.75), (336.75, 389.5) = -3.69 N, 39.8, 34.4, 36.5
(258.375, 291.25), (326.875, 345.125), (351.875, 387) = -1.62 N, 40.9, 33.3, 35.9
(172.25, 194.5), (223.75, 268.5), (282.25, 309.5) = 2.95 N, 42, 41.5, 41.7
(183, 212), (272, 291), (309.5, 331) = -1.00 N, 42.2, 38.3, 39.5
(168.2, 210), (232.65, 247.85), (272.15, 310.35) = 1.32 N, 42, 41.3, 41.7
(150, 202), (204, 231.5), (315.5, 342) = 0.56 N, 41.8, 39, 41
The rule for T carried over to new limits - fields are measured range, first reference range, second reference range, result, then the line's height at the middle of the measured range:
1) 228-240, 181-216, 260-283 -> 0.61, 41.2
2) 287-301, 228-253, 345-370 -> -2.09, 36.6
